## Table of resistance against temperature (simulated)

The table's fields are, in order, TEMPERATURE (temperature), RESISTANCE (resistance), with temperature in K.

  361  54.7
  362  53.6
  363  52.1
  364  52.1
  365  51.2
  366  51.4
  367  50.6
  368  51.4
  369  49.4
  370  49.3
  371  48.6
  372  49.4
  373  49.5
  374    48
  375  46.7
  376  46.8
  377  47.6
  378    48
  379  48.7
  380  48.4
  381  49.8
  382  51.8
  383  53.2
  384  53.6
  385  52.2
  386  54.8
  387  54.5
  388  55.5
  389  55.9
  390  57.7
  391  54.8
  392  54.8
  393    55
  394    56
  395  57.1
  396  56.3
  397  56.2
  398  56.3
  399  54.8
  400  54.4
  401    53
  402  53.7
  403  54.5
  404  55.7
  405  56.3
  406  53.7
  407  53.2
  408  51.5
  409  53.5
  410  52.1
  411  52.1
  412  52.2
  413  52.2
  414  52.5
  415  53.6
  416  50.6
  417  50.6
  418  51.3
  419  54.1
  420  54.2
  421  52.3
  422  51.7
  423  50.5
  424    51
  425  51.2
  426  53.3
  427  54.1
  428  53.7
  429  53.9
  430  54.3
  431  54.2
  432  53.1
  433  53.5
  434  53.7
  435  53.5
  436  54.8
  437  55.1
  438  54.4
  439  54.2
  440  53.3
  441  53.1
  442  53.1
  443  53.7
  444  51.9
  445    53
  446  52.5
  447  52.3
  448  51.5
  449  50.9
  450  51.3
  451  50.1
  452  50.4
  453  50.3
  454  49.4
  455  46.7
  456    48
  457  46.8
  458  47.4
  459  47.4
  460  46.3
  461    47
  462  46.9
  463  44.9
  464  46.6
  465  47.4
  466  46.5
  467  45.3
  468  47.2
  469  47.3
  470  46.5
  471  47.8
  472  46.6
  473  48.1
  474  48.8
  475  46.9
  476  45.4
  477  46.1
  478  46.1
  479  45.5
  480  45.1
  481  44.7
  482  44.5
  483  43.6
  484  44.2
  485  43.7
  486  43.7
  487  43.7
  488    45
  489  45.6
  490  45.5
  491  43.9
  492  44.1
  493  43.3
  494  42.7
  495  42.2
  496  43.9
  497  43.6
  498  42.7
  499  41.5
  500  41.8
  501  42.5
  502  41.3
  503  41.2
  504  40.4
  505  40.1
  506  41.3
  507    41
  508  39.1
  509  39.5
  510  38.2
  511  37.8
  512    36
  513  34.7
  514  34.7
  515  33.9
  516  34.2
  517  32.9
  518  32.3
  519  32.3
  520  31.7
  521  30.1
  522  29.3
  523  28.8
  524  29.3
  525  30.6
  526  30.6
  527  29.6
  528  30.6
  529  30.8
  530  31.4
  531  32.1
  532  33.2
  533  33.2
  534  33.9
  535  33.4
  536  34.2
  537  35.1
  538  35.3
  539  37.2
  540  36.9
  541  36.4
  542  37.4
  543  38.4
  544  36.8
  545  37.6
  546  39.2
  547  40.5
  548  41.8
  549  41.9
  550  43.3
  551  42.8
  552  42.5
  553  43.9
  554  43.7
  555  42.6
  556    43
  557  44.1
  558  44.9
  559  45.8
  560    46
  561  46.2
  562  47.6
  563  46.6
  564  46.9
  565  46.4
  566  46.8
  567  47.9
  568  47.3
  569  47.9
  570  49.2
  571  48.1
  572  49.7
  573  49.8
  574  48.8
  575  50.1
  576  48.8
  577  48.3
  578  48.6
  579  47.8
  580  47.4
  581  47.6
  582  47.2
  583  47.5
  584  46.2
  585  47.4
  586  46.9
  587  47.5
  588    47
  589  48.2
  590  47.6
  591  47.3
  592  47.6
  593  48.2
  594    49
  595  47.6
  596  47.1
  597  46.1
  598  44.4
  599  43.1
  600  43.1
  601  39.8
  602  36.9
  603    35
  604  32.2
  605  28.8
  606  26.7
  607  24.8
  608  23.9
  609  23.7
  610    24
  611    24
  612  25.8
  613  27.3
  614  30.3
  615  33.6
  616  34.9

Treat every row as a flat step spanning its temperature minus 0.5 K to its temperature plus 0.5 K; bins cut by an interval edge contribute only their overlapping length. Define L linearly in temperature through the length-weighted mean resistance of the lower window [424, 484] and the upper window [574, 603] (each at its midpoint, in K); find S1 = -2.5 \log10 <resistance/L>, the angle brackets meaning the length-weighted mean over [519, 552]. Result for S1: 0.34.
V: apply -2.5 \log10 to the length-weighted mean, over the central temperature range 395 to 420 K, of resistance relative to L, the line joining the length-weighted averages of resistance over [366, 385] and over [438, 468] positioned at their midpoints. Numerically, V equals -0.08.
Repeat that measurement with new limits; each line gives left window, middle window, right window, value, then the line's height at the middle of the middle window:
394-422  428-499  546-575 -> 0.06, 50.7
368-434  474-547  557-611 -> 0.23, 47.3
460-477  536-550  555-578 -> 0.23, 47.1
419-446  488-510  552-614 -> 0.16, 48.7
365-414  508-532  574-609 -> 0.38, 46.5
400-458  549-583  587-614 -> -0.15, 40.7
